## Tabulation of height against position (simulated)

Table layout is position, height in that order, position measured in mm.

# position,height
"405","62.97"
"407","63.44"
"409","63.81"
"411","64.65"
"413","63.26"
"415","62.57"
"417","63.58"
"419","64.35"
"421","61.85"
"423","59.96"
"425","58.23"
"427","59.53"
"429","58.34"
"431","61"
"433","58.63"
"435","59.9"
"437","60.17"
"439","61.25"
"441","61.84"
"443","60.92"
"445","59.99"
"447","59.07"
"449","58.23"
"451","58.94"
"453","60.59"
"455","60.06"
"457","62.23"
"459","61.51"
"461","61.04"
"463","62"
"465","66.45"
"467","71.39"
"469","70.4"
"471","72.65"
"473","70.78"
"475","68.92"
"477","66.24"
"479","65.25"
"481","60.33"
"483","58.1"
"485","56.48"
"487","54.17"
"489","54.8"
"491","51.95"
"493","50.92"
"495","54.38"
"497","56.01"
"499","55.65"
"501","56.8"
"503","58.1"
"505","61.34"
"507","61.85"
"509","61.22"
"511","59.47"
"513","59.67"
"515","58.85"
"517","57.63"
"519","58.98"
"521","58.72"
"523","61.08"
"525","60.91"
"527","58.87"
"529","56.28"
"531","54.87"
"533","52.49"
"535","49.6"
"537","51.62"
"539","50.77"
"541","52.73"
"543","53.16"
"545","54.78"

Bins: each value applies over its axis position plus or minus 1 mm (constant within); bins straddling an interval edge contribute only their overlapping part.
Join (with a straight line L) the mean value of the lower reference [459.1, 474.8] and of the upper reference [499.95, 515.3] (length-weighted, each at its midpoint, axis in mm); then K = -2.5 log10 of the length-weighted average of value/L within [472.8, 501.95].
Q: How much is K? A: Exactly 0.09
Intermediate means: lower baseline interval 67.5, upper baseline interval 59.7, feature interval 58.4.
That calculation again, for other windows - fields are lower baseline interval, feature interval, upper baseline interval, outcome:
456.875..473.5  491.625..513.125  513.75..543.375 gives 0.049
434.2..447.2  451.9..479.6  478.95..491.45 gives -0.126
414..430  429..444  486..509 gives -0.005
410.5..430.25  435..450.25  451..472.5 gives 0.054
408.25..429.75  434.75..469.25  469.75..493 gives -0.004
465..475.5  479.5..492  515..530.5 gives 0.189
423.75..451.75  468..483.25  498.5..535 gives -0.137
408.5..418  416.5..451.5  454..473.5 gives 0.072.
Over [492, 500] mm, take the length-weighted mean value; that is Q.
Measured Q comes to 54.2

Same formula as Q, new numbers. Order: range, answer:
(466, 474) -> 71.3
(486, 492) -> 53.6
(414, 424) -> 62.5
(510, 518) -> 58.9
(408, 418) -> 63.6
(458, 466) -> 62.8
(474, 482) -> 65.2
